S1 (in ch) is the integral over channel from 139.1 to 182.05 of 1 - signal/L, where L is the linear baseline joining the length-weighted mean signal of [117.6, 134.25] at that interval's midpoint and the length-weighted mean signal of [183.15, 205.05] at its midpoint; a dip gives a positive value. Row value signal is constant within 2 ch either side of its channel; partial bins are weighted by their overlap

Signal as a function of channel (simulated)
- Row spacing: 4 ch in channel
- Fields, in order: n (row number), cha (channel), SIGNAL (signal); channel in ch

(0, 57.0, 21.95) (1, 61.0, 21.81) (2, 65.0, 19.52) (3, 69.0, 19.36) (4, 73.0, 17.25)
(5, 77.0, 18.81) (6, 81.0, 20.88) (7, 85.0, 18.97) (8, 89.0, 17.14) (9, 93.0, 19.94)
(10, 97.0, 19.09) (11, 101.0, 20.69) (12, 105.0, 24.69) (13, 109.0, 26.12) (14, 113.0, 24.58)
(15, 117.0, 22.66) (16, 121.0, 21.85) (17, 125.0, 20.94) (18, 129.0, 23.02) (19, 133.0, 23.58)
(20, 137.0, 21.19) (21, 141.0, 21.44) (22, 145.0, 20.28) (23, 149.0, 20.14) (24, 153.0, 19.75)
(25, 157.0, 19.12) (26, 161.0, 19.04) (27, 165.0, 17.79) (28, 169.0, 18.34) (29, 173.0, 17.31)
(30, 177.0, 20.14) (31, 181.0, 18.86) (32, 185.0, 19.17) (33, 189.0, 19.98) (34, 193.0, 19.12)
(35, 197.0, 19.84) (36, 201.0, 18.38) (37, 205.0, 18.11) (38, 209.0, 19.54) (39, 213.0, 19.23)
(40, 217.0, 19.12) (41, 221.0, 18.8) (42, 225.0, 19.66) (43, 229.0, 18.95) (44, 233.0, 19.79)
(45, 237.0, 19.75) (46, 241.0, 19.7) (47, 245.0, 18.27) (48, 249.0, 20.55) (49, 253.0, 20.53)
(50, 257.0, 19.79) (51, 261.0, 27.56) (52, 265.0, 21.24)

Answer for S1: 3.0 ch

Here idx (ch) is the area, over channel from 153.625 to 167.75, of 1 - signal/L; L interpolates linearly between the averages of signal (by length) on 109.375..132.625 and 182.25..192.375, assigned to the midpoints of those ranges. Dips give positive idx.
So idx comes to 1.4 ch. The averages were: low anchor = 22.9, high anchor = 19.5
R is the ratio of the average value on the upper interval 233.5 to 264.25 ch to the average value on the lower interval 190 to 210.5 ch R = 1.1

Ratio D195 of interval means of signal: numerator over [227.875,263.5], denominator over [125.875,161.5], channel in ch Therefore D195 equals 0.98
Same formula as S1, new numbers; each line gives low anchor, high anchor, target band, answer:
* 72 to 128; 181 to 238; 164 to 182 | 1.21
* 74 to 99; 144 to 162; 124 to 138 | -2.07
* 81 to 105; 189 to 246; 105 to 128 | -4.31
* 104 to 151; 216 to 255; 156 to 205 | 4.98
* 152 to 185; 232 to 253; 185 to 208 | 0.02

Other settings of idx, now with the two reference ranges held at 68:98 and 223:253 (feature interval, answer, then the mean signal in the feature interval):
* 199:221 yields 0.68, 18.9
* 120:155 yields -4.01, 21.3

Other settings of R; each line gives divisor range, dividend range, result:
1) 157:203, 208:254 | 1.03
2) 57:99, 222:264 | 1.05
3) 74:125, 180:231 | 0.90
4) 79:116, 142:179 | 0.90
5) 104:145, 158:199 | 0.83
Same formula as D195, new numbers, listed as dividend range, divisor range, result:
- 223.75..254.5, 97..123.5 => 0.85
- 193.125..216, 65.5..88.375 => 1.00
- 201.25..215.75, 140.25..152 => 0.92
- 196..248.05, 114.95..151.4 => 0.89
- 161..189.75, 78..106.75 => 0.93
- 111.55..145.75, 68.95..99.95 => 1.17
